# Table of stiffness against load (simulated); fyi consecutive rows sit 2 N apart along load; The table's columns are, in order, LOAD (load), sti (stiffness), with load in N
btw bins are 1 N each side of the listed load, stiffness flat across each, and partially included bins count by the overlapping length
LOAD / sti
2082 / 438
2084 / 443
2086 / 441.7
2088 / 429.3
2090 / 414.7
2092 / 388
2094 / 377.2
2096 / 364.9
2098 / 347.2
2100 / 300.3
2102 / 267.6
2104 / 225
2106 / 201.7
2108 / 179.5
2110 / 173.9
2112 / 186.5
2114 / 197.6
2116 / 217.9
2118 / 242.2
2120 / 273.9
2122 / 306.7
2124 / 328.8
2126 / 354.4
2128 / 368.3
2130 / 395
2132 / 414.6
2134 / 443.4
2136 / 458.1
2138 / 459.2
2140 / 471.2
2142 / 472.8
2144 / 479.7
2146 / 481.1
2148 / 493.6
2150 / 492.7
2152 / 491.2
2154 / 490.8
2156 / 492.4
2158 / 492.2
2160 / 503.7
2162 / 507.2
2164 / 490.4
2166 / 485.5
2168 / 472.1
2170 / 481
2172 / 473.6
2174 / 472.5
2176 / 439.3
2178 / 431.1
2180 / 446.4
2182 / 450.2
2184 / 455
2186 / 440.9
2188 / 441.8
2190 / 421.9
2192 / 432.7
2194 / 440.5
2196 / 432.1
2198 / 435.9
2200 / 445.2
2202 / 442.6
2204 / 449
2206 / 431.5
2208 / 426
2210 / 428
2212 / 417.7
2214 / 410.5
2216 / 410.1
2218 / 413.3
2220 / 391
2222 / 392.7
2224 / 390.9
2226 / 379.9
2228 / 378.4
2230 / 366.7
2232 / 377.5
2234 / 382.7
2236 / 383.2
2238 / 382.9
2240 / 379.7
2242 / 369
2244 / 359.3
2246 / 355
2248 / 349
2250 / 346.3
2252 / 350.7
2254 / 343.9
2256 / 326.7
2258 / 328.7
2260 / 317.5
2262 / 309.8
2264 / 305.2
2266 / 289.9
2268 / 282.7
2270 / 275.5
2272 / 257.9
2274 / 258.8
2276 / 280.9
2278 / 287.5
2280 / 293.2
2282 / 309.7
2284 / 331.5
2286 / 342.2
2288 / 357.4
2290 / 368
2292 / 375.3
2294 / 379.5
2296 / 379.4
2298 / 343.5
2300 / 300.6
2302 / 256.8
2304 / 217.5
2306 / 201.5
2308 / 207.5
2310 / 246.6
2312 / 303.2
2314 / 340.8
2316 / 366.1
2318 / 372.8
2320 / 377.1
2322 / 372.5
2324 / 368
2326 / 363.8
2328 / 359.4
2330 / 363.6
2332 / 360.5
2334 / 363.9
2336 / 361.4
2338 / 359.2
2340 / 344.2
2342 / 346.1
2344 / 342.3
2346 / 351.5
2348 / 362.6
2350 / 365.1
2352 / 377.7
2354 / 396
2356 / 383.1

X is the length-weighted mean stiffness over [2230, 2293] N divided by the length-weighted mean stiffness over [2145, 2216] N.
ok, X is 0.73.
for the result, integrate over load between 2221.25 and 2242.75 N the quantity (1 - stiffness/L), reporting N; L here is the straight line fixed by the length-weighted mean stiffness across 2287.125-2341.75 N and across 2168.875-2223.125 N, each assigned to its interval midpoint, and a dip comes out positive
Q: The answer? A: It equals 1.3 N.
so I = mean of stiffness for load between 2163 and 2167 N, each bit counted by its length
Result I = 488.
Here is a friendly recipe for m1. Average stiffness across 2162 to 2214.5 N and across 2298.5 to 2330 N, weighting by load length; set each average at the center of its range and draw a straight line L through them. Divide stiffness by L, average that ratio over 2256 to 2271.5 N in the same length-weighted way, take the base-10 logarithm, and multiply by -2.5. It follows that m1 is 0.21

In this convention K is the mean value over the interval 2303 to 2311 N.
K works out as 218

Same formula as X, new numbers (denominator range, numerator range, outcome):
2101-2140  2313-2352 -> 1.19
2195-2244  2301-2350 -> 0.82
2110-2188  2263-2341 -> 0.77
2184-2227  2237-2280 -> 0.76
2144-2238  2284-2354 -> 0.77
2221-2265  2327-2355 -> 1.01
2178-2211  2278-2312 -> 0.70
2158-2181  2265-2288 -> 0.62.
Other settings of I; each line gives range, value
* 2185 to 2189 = 441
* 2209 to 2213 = 423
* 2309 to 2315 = 297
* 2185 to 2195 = 436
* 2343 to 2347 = 347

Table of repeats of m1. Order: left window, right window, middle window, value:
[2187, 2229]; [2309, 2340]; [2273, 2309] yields 0.21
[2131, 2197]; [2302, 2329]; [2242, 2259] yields 0.10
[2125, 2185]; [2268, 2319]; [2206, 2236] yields -0.03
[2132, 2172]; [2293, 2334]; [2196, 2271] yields 0.08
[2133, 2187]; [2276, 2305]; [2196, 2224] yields -0.02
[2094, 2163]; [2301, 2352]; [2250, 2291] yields 0.10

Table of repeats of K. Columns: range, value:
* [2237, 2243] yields 377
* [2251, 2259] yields 338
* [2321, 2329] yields 366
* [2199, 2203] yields 444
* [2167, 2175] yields 475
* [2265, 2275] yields 273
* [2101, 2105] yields 246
